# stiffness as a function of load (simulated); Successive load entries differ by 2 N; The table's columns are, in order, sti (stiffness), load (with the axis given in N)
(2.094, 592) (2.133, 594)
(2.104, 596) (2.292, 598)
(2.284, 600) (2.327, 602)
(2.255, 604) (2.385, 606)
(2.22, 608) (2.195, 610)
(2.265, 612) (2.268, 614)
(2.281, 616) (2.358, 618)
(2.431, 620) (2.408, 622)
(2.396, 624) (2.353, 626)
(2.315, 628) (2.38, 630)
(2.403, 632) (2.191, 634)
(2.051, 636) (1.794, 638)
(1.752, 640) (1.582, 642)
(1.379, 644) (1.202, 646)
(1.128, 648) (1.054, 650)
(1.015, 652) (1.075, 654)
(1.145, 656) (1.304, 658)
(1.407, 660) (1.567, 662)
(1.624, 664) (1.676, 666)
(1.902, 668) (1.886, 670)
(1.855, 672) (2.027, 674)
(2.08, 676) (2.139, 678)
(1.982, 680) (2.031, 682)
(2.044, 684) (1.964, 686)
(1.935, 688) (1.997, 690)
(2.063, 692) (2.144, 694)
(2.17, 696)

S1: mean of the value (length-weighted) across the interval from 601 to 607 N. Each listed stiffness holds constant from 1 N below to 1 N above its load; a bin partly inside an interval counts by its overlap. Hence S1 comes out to 2.32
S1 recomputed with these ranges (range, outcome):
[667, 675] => 1.92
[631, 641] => 2.04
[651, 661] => 1.19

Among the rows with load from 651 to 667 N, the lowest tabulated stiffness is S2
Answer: 1.015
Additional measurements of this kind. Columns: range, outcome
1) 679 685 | 1.982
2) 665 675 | 1.676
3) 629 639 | 1.794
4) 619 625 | 2.396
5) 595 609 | 2.104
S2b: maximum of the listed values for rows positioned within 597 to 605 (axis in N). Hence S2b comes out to 2.327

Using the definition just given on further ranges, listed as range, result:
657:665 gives 1.624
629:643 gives 2.403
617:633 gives 2.431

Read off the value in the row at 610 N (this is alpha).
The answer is 2.195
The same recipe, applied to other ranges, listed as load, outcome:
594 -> 2.133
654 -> 1.075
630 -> 2.38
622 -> 2.408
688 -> 1.935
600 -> 2.284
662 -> 1.567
